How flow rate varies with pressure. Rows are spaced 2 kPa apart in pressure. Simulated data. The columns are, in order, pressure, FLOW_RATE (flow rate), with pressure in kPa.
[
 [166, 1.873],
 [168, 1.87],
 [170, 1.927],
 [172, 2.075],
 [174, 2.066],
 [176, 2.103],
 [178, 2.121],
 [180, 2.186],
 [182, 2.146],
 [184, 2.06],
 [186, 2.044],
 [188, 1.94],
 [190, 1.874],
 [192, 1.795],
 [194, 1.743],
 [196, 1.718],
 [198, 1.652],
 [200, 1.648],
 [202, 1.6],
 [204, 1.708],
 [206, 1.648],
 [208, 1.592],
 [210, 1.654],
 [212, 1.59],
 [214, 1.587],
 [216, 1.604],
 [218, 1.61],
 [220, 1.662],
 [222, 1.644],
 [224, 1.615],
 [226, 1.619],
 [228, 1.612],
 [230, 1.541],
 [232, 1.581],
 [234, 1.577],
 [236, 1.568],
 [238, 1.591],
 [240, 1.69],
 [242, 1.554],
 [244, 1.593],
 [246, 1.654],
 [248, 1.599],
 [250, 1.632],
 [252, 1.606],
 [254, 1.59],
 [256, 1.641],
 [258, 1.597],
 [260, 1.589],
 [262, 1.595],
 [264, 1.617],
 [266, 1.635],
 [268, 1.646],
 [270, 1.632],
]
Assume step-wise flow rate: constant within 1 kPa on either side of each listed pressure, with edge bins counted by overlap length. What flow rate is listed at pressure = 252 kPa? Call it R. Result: 1.606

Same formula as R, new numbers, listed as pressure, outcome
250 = 1.632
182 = 2.146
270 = 1.632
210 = 1.654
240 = 1.69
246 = 1.654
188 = 1.94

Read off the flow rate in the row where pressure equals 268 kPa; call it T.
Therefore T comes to 1.646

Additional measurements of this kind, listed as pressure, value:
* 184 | 2.06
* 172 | 2.075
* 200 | 1.648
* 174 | 2.066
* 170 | 1.927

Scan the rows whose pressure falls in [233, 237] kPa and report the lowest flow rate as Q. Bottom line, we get 1.568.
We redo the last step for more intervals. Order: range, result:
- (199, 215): 1.587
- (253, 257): 1.59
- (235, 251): 1.554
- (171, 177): 2.066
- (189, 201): 1.648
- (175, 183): 2.103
